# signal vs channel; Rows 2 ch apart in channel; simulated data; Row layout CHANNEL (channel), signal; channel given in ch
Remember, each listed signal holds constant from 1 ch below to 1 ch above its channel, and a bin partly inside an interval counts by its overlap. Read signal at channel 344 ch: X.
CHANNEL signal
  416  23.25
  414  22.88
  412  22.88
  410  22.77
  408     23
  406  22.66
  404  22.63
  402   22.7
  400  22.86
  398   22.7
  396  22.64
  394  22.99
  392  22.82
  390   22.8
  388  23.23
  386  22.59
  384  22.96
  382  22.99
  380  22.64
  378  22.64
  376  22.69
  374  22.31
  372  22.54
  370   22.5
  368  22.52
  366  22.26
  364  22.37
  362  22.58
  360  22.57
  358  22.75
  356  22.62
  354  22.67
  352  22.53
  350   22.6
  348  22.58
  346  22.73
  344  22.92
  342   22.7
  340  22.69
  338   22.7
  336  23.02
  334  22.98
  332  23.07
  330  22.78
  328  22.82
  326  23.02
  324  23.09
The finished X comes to 22.92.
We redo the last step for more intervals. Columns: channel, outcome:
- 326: 23.02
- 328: 22.82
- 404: 22.63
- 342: 22.7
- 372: 22.54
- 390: 22.8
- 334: 22.98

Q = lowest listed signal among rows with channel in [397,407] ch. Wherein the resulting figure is 22.63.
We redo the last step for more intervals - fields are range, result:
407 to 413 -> 22.77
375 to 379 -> 22.64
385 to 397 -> 22.59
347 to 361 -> 22.53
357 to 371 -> 22.26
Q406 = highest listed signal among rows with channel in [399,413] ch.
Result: 23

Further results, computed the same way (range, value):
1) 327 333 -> 23.07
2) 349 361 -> 22.75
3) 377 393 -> 23.23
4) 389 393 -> 22.82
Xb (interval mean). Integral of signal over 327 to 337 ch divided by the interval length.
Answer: 22.9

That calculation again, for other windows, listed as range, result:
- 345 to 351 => 22.6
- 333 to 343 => 22.8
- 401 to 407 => 22.7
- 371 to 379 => 22.5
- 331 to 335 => 23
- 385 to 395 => 22.9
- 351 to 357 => 22.6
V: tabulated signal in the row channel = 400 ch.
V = 22.86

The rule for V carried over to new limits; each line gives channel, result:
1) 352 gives 22.53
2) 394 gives 22.99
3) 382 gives 22.99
